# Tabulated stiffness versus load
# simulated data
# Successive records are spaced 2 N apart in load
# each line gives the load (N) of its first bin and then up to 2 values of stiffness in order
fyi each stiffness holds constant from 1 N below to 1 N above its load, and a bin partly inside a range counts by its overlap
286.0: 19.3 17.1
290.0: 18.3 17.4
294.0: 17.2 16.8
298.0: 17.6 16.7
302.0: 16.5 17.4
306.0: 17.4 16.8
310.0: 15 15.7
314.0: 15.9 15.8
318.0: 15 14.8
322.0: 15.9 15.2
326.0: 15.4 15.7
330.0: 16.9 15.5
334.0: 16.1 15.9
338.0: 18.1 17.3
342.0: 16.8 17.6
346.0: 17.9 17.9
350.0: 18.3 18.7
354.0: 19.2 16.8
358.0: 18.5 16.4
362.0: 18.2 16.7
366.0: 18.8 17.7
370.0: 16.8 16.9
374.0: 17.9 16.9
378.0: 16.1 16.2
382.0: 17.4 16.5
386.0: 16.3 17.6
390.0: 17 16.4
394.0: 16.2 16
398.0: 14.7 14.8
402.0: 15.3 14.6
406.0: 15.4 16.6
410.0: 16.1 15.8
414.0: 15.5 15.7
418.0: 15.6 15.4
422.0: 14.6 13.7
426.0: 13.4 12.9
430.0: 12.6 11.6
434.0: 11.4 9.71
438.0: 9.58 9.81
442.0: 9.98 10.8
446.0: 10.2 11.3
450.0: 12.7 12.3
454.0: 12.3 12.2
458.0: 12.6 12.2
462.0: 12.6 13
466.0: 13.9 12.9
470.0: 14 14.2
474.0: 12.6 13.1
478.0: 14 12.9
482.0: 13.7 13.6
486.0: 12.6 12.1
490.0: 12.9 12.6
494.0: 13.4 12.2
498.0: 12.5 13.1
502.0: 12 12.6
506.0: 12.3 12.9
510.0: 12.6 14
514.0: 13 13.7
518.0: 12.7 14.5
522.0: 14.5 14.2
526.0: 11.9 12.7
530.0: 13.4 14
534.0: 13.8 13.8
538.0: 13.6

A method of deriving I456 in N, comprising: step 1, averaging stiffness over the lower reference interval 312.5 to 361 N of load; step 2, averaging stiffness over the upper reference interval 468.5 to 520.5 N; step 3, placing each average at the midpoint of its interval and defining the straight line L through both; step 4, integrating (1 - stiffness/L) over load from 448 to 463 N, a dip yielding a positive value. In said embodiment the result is 1.7 N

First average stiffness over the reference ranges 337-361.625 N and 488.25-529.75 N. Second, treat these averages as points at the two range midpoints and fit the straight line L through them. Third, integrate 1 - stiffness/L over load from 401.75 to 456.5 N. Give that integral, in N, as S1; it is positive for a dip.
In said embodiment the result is 8.4 N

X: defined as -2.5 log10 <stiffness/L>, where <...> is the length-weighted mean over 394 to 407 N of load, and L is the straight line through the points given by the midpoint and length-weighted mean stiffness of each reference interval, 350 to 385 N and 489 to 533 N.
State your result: 0.08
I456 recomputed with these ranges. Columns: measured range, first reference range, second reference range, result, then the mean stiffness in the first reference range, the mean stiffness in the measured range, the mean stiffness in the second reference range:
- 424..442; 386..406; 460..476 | 3.84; 15.8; 11.4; 13.2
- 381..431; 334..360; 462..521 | 1.10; 17.6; 15.4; 13.1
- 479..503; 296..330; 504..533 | 1.52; 16.1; 12.8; 13.3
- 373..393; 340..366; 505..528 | 0.14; 17.8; 16.8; 13.3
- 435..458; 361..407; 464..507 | 5.26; 16.5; 11.1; 13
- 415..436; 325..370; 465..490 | 1.98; 17.3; 13.5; 13.3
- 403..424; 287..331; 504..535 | -0.81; 16.4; 15.4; 13.3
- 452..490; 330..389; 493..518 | 2.40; 17.3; 13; 12.9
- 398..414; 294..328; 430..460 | -3.52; 16.1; 15.5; 11.3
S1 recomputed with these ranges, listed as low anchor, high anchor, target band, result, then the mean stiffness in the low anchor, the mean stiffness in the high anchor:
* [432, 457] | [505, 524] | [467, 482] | -1.7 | 11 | 13.4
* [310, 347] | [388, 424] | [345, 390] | -4.3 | 16.2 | 15.6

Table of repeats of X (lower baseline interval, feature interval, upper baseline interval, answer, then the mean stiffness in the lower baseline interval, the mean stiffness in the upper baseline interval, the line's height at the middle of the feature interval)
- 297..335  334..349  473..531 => -0.11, 16.1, 13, 15.7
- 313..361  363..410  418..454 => -0.15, 16.7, 12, 14.4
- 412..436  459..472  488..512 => 0.00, 13.8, 12.7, 13.2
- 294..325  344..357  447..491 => -0.18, 16.2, 12.9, 15.4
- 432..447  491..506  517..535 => -0.01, 10.3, 13.5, 12.5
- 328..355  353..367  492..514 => -0.06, 17.3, 12.8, 16.8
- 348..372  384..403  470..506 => 0.03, 17.8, 13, 16.5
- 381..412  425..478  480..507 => 0.17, 16.1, 12.7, 14.2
